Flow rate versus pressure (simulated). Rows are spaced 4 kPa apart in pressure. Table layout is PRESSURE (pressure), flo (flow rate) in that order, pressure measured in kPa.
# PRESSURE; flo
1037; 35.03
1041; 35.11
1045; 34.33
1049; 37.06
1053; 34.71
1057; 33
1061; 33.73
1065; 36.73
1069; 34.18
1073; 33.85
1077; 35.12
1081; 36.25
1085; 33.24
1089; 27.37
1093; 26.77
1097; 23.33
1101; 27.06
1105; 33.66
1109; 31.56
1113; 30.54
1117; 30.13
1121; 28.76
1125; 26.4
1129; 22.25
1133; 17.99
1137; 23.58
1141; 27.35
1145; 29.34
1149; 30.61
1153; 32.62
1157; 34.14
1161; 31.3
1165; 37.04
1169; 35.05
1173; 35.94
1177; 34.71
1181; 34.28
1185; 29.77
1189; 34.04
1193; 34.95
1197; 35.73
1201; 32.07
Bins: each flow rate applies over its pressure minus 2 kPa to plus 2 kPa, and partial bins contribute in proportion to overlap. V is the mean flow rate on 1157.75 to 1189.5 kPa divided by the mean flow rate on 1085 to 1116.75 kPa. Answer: 1.17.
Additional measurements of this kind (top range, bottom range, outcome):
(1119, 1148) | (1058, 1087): 0.73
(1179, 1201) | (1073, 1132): 1.14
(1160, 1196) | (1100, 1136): 1.25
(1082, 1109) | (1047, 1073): 0.84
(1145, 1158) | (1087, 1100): 1.23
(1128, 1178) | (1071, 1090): 0.90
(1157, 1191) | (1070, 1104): 1.11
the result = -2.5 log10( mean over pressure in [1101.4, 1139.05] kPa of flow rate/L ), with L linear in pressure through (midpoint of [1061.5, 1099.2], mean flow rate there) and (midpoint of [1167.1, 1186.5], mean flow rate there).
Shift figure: 0.20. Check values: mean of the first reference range 31.9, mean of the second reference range 34.1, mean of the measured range 27.2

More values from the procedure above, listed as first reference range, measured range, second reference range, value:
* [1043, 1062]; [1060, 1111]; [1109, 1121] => 0.02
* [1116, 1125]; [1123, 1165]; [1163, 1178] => 0.15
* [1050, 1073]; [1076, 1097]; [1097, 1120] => 0.05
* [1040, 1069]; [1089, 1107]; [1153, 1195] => 0.24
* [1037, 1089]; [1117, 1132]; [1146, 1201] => 0.30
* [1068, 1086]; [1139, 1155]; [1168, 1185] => 0.15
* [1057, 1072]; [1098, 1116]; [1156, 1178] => 0.15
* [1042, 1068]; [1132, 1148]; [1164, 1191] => 0.33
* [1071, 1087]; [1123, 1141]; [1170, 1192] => 0.43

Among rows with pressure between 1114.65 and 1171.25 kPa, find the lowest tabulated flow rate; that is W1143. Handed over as 17.99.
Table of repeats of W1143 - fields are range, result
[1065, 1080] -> 33.85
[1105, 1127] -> 26.4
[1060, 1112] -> 23.33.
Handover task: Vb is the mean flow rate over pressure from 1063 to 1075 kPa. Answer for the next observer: 34.9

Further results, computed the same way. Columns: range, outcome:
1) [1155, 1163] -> 32.7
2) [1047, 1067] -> 35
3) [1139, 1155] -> 30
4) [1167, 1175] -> 35.5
